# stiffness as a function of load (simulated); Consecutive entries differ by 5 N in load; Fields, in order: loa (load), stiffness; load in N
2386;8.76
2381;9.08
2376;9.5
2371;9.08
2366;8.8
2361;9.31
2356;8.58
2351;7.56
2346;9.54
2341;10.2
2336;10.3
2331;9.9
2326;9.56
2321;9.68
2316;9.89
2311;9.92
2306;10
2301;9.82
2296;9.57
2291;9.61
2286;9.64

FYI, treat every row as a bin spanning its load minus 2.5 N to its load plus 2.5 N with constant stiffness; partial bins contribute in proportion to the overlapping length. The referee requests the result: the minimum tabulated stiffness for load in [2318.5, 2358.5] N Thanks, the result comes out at 7.56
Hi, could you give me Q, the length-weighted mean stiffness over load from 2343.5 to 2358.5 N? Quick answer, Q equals 8.56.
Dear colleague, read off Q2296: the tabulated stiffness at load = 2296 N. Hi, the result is 9.57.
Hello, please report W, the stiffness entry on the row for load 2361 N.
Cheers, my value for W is 9.31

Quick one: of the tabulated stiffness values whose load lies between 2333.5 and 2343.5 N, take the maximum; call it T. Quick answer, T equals 10.3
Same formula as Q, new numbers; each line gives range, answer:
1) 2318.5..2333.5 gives 9.71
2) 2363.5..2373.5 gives 8.94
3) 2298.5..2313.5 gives 9.91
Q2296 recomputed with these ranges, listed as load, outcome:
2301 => 9.82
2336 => 10.3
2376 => 9.5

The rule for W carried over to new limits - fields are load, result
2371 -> 9.08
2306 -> 10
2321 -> 9.68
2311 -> 9.92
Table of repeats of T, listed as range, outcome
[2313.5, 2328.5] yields 9.89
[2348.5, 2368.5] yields 9.31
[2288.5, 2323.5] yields 10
